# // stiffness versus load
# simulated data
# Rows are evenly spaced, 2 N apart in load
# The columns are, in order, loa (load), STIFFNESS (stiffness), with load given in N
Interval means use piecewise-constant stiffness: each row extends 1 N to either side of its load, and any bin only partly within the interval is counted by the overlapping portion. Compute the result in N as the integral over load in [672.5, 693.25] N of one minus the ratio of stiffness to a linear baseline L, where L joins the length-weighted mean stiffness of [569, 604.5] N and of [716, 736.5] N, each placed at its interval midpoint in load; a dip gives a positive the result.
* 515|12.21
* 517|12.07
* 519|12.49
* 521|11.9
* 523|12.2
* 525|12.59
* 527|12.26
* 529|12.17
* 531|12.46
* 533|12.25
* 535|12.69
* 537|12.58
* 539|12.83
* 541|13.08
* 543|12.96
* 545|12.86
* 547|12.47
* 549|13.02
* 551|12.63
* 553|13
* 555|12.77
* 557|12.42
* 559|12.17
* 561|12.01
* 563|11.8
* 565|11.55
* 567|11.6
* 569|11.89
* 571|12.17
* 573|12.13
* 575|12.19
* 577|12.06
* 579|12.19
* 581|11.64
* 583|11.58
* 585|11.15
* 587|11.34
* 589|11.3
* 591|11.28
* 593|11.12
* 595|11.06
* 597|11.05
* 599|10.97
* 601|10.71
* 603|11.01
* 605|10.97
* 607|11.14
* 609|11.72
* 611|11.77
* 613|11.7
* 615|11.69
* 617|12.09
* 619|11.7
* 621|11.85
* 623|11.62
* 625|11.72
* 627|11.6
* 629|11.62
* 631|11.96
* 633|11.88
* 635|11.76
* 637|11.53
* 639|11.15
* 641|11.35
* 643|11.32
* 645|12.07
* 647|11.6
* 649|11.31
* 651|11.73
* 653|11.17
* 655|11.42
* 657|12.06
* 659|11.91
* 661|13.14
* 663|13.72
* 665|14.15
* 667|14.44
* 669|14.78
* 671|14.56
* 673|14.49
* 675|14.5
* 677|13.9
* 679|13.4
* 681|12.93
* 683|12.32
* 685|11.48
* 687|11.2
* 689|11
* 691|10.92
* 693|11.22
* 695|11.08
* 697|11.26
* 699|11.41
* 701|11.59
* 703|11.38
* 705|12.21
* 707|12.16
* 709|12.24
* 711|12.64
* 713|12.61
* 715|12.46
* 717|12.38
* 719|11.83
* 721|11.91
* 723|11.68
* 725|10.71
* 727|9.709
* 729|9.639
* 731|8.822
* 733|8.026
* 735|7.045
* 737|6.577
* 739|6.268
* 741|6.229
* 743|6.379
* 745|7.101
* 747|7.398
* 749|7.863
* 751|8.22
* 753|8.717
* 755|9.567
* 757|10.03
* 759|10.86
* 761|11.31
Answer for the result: -3.9 N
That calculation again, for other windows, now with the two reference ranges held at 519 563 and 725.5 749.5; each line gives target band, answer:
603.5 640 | -3.88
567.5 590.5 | -0.38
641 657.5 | -2.89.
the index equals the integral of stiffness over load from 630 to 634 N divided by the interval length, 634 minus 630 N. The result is 11.9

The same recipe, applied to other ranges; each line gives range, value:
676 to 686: 12.8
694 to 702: 11.3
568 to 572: 12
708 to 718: 12.5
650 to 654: 11.4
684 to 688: 11.3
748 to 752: 8.04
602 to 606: 11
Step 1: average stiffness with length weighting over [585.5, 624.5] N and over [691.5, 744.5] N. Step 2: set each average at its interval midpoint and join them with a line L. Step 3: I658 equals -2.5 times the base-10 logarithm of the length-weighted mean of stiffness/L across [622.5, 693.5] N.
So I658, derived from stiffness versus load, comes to -0.13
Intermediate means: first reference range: 11.4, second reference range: 10.3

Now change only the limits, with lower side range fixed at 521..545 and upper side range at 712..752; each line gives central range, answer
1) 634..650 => -0.08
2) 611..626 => -0.07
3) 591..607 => 0.04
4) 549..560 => -0.04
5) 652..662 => -0.15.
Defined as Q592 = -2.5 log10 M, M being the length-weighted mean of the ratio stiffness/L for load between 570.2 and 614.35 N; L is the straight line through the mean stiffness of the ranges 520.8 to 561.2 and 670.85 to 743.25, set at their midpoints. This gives 0.06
